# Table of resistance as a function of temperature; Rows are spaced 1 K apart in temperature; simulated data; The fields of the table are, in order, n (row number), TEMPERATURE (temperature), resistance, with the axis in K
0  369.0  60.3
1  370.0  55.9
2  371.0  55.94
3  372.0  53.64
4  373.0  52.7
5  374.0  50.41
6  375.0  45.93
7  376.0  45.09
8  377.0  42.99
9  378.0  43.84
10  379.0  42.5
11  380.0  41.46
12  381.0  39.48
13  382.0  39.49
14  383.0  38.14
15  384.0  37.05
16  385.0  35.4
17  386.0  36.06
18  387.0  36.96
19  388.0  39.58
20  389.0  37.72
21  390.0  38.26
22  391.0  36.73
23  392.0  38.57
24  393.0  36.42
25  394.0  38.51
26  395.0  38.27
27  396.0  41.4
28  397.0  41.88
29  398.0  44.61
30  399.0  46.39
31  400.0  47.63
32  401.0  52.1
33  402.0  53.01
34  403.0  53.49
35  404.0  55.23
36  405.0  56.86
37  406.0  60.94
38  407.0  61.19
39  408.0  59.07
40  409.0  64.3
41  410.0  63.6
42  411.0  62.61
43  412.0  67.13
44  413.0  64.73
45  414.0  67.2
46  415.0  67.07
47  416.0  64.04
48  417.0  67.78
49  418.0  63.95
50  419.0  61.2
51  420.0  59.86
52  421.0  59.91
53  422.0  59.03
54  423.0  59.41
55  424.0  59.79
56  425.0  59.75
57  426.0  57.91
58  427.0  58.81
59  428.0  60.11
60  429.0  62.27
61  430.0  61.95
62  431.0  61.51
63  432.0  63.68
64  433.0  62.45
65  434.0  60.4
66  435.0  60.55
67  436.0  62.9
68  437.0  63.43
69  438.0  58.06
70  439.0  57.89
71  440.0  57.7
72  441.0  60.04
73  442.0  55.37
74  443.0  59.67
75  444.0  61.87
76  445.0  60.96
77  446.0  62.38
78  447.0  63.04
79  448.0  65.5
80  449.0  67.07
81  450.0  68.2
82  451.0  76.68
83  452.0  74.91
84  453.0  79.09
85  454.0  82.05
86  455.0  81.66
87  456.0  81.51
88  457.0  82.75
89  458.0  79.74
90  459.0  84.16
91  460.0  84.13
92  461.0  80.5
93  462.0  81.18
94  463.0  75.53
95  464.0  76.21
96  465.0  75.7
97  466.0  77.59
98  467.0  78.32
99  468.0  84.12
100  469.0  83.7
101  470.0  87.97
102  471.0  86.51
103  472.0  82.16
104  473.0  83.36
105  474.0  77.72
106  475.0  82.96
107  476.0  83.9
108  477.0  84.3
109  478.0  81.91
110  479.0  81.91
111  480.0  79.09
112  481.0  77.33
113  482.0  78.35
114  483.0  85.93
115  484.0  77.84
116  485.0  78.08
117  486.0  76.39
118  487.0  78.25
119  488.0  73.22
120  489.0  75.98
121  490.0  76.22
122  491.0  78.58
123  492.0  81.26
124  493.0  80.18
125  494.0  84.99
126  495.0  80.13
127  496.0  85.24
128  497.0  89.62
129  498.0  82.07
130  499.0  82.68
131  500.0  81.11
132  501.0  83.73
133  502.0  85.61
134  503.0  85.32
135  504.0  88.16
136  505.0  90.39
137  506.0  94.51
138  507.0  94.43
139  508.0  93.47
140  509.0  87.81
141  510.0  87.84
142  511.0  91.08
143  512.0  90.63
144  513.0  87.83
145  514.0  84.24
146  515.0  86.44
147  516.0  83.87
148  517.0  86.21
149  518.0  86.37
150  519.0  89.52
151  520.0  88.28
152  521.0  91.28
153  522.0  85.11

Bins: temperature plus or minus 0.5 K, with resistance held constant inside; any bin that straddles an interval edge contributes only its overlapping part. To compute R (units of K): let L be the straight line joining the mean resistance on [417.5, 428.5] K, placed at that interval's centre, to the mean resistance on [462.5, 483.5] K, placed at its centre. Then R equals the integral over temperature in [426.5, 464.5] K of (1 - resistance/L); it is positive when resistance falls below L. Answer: 0.8 K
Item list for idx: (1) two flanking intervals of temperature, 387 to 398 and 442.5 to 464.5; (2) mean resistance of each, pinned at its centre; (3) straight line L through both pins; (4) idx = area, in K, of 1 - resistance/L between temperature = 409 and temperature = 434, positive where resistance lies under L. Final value -3.23 K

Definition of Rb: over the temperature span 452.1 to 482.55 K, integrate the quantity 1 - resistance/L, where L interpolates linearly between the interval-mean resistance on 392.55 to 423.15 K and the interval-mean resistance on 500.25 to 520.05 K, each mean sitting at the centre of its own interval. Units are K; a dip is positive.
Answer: -2.6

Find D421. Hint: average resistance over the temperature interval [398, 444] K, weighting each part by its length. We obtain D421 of 59.9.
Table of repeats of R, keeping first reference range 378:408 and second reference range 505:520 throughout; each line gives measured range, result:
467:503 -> -1.5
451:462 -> -2.1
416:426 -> -1.2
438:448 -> 0.4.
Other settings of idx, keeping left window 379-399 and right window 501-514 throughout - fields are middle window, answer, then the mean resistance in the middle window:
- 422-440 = -1.2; 60.5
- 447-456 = -1.2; 74.2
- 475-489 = -0.2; 79.7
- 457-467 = -1.4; 79.5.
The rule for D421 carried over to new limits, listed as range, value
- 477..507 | 82.1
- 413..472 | 68.6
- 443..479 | 77.5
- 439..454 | 65.5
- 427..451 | 61.9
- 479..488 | 78.8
